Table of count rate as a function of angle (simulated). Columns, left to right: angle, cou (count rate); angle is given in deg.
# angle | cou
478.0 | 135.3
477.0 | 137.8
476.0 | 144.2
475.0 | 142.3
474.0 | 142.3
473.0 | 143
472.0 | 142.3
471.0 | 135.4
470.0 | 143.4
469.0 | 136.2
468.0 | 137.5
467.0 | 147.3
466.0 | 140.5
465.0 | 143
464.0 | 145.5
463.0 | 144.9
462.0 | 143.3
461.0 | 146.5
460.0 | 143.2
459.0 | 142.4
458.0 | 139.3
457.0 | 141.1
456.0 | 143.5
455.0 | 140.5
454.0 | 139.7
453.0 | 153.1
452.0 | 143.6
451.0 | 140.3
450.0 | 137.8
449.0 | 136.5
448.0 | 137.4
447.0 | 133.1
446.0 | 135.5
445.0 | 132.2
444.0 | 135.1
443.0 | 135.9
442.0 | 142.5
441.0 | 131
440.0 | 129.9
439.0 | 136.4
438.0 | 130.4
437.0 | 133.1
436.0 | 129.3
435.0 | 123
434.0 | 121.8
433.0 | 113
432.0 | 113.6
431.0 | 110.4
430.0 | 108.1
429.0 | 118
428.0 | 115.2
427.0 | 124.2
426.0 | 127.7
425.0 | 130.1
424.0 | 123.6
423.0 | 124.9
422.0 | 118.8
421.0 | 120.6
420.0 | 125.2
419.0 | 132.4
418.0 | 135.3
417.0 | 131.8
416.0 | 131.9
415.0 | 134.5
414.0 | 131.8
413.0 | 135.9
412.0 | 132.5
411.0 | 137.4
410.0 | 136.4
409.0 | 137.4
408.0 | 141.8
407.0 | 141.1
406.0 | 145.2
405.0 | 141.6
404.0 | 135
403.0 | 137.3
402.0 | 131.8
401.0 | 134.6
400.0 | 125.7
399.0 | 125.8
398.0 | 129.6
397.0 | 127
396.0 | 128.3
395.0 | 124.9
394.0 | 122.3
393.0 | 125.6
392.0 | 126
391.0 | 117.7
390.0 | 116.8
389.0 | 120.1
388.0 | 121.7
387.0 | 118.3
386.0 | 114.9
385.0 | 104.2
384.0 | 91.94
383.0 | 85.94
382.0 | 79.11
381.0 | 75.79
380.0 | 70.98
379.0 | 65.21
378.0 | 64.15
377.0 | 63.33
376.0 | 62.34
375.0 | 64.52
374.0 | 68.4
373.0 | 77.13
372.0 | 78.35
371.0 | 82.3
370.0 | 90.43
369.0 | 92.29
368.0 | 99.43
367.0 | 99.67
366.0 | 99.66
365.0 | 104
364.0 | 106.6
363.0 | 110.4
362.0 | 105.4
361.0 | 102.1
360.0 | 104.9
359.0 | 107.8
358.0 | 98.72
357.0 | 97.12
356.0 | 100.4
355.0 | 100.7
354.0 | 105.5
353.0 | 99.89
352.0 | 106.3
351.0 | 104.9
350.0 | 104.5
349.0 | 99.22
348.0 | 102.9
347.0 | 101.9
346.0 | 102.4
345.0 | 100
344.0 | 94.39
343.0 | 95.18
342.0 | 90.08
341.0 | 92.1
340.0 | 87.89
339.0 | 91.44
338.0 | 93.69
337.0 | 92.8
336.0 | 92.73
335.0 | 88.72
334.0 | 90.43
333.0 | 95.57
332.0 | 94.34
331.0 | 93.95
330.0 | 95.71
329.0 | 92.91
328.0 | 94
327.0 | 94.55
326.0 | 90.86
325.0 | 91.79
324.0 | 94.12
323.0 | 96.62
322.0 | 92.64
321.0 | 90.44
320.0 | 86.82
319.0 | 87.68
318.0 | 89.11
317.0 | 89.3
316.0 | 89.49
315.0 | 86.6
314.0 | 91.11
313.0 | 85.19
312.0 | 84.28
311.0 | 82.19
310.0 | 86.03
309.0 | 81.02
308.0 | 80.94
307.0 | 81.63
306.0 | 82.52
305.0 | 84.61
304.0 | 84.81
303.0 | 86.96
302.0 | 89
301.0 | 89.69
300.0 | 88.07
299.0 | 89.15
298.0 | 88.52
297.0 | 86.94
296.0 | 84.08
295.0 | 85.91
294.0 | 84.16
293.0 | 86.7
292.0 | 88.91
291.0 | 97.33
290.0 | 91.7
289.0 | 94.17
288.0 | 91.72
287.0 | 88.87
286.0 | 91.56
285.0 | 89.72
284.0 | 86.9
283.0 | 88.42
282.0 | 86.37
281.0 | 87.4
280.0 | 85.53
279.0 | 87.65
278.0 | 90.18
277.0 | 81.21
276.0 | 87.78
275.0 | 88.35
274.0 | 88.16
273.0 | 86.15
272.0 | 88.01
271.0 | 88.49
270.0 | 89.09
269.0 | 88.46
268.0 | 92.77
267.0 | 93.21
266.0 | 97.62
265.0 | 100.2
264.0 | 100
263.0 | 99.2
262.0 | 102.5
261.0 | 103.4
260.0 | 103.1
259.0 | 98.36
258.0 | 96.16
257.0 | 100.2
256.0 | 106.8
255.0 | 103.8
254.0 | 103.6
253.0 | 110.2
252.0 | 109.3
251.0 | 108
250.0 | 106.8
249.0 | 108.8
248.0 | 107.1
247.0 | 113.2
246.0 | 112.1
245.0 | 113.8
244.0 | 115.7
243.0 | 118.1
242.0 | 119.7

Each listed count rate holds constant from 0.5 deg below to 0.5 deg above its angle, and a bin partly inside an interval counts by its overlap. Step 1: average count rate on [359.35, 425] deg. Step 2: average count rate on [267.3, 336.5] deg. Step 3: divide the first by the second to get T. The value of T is 1.3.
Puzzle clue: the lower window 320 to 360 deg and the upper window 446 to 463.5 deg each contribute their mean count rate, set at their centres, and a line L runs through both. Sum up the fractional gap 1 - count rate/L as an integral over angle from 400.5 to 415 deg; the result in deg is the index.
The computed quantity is -1.7 deg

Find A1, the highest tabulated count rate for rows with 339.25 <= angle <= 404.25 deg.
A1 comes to 137.3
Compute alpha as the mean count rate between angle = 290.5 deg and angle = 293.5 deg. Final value 91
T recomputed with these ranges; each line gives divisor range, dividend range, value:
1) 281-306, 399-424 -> 1.51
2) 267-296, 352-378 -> 1.04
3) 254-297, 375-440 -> 1.29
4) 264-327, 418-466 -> 1.49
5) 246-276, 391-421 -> 1.33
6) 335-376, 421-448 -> 1.32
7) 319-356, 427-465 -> 1.40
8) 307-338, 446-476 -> 1.57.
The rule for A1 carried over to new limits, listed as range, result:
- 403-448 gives 145.2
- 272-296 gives 97.33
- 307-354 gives 106.3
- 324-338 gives 95.71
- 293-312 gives 89.69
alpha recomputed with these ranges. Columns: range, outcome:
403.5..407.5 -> 141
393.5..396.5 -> 125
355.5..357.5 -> 98.8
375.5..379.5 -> 63.8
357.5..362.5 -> 104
